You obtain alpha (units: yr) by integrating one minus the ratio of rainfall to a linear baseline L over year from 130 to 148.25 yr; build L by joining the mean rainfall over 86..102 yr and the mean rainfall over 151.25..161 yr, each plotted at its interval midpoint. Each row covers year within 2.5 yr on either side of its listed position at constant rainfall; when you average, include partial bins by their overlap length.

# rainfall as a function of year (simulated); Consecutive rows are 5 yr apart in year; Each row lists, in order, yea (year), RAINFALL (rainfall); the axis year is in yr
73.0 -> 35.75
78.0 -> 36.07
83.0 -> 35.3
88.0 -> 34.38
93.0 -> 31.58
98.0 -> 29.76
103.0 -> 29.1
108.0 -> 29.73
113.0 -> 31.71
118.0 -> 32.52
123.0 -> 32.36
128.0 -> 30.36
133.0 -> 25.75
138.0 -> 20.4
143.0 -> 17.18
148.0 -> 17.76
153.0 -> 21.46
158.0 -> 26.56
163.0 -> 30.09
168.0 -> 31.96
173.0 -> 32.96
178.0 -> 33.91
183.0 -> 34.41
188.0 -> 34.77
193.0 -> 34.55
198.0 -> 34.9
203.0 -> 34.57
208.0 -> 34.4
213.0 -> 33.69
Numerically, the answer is 3.9 yr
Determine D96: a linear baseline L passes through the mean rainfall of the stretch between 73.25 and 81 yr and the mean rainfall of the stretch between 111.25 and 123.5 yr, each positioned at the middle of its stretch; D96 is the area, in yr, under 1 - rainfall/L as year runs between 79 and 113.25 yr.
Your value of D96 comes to 2.4 yr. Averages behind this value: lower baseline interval 35.9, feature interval 31.8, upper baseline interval 32.2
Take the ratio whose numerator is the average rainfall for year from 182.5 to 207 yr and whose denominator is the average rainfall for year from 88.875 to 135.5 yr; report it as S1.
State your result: 1.1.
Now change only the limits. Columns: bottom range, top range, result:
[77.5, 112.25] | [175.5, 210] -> 1.08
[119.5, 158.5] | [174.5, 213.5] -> 1.43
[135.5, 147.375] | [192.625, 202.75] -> 1.86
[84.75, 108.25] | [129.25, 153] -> 0.67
